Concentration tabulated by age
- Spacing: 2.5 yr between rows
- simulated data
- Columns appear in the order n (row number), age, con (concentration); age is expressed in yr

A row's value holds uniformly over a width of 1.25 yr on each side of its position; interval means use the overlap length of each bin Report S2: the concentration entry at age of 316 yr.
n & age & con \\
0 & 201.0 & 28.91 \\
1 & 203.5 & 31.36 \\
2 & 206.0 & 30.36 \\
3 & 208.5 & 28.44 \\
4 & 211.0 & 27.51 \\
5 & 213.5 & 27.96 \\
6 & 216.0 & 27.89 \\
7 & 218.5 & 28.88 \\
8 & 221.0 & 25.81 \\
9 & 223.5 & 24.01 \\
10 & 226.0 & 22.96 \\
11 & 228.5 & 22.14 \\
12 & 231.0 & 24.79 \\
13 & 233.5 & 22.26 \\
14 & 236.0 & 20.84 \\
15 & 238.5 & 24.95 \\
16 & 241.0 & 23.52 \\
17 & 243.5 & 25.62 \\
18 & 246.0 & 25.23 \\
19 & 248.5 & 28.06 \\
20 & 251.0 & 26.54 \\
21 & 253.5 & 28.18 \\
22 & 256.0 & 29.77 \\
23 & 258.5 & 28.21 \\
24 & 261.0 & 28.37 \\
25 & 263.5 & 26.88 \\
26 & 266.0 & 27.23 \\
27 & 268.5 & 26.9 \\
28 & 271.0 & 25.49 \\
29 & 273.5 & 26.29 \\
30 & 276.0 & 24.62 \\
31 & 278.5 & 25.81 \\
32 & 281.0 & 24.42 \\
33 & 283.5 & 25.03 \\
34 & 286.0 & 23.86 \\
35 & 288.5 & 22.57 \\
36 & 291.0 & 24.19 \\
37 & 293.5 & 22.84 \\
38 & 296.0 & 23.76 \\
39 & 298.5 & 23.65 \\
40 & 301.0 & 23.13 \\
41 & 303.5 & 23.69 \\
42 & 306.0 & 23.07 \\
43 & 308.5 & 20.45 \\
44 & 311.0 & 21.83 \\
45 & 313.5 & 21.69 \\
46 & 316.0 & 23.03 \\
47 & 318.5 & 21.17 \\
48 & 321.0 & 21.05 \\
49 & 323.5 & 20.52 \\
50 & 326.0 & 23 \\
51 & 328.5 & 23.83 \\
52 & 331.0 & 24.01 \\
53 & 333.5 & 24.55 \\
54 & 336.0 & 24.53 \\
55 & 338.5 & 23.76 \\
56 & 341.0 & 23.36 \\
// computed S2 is 23.03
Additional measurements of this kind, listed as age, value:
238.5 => 24.95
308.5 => 20.45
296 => 23.76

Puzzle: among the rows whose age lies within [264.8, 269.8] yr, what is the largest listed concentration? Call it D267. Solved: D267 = 27.23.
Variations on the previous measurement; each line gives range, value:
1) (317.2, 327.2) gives 23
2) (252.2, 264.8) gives 29.77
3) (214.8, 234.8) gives 28.88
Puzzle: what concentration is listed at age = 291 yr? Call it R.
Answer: 24.19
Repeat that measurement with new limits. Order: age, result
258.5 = 28.21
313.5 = 21.69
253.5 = 28.18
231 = 24.79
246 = 25.23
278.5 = 25.81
